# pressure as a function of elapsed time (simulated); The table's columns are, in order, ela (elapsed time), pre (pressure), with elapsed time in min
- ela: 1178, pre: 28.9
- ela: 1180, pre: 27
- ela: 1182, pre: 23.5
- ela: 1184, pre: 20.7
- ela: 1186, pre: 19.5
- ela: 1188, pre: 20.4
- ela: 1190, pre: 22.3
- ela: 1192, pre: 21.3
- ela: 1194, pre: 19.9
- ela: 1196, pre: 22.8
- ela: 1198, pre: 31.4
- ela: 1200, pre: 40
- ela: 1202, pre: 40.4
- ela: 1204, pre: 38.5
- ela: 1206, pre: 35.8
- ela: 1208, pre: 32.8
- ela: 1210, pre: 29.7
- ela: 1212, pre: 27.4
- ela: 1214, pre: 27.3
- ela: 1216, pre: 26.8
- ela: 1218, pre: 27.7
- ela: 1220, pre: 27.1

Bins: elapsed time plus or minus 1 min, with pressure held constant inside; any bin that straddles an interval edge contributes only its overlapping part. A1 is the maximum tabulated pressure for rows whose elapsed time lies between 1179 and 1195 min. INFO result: 27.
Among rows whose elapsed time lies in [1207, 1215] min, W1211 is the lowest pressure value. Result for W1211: 27.3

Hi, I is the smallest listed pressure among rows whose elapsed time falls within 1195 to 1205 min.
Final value 22.8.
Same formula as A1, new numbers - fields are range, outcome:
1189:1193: 22.3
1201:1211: 40.4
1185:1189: 20.4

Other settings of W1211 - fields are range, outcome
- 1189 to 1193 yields 21.3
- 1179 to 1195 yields 19.5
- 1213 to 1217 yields 26.8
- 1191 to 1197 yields 19.9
